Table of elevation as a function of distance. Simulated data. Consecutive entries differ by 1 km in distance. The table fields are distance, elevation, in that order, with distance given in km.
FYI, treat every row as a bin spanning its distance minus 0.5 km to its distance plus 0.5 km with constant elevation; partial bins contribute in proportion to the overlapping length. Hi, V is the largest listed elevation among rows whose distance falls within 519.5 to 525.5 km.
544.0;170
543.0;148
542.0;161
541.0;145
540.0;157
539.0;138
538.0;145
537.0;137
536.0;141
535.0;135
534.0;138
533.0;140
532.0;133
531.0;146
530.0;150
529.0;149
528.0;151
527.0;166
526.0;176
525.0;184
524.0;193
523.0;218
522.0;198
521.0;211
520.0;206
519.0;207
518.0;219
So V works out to 218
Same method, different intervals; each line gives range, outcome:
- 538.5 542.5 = 161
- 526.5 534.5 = 166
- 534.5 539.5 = 145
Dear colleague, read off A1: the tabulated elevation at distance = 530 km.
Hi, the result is 150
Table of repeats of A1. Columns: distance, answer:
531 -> 146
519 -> 207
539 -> 138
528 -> 151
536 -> 141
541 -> 145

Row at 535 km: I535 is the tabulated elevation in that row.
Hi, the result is 135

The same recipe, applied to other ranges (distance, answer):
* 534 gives 138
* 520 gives 206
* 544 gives 170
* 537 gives 137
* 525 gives 184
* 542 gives 161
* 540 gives 157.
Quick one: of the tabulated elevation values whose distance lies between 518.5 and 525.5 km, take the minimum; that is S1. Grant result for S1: 184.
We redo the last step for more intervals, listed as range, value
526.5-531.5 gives 146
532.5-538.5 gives 135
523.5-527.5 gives 166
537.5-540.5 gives 138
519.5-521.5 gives 206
